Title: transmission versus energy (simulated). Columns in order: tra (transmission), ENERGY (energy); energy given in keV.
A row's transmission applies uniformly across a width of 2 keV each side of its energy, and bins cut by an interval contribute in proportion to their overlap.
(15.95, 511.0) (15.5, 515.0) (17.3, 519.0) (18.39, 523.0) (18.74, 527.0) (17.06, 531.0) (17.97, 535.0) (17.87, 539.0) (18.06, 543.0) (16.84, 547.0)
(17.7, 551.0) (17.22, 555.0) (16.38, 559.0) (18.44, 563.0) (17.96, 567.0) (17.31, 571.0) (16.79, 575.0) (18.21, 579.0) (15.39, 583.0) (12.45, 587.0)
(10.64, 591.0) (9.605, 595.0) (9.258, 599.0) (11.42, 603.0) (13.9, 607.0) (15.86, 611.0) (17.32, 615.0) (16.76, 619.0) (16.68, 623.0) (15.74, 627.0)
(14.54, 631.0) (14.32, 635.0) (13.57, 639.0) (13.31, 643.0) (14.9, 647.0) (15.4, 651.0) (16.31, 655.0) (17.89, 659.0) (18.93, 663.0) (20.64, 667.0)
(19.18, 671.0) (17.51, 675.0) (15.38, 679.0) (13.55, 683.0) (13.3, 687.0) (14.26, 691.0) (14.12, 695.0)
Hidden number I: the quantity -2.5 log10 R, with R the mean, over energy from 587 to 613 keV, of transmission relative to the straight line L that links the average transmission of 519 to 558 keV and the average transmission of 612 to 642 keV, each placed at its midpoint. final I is 0.34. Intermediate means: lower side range 17.7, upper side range 15.5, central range 11.8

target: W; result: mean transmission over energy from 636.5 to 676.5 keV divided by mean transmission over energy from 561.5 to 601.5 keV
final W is 1.15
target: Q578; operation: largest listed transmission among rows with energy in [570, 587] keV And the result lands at 18.21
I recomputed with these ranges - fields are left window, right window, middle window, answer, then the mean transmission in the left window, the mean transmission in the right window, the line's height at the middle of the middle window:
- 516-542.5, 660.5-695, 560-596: 0.13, 17.8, 16.5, 17.4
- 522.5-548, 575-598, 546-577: -0.12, 17.9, 13.4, 15.6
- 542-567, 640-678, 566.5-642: 0.18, 17.5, 17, 17.2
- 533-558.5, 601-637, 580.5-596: 0.29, 17.5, 15.2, 16.2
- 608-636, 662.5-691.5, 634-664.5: 0.05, 15.9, 16.6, 16.2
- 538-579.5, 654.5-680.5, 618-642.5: 0.19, 17.5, 18.1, 17.9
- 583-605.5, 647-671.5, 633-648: 0.14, 11.2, 17.7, 15.8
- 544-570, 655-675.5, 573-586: 0.08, 17.4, 18.7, 17.7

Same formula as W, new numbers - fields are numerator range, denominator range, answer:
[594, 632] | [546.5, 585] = 0.82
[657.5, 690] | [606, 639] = 1.09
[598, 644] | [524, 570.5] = 0.82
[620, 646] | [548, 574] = 0.85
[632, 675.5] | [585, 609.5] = 1.46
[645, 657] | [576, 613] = 1.19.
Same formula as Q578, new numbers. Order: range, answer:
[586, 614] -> 15.86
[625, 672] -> 20.64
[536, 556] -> 18.06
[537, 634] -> 18.44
